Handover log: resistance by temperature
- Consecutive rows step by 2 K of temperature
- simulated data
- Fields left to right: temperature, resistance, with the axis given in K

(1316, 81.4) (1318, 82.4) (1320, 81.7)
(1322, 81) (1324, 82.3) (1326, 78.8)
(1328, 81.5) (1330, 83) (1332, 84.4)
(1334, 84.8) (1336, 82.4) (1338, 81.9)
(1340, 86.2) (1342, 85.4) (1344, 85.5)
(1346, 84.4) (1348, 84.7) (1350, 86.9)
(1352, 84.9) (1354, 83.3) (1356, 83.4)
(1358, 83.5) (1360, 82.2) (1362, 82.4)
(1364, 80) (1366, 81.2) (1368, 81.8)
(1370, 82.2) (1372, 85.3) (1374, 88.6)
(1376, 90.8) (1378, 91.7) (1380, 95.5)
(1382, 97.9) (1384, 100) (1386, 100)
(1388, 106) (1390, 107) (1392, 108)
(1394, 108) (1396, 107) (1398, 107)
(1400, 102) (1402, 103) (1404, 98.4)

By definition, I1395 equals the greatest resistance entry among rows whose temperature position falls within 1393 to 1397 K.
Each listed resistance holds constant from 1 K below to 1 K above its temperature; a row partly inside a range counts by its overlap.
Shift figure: 108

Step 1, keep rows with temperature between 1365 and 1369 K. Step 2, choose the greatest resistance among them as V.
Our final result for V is 81.8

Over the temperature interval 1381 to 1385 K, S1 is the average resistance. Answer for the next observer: 99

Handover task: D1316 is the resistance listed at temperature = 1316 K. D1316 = 81.4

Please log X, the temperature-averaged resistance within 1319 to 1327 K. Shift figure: 80.9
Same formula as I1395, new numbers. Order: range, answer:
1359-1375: 88.6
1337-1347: 86.2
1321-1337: 84.8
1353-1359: 83.5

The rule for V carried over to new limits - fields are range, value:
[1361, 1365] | 82.4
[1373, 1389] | 106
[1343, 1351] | 86.9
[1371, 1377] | 90.8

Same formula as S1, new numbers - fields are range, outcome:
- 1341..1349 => 85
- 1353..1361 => 83.1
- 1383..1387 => 100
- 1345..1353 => 85.2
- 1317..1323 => 81.7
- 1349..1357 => 84.6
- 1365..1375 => 83.8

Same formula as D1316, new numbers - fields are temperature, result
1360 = 82.2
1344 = 85.5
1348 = 84.7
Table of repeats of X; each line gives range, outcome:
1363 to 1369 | 81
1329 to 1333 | 83.7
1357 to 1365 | 82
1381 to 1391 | 102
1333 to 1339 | 83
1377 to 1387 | 97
